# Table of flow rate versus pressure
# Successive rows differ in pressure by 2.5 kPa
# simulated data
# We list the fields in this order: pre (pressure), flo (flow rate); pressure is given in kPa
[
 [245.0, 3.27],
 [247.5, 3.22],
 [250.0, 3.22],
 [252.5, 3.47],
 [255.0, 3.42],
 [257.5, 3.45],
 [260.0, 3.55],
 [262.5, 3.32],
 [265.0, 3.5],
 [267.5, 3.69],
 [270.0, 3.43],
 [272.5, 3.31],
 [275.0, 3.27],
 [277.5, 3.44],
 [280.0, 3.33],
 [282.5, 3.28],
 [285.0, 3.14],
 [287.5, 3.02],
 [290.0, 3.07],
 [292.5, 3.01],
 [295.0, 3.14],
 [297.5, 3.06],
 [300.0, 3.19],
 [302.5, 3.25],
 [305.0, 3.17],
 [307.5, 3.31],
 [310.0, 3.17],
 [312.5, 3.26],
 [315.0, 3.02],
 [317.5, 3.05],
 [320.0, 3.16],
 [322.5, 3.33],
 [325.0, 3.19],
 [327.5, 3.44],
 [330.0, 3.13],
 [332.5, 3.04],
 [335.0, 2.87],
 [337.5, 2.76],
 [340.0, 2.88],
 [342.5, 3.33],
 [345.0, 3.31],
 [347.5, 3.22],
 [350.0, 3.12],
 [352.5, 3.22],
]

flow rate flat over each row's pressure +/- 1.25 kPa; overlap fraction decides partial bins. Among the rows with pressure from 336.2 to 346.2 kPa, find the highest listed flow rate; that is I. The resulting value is 3.33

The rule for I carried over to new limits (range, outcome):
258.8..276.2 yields 3.69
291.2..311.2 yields 3.31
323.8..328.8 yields 3.44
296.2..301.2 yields 3.19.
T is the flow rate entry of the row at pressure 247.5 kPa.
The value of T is 3.22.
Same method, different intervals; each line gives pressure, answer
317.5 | 3.05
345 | 3.31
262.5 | 3.32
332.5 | 3.04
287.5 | 3.02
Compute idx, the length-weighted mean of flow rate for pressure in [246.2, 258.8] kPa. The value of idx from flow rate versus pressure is 3.36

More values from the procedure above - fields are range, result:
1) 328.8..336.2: 3.01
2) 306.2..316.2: 3.19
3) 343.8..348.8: 3.26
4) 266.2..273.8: 3.48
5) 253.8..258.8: 3.44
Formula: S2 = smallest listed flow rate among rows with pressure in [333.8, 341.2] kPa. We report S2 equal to 2.76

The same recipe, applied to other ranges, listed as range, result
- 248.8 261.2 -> 3.22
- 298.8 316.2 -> 3.02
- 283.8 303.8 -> 3.01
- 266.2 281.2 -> 3.27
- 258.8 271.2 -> 3.32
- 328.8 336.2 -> 2.87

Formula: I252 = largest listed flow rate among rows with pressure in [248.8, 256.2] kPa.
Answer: 3.47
